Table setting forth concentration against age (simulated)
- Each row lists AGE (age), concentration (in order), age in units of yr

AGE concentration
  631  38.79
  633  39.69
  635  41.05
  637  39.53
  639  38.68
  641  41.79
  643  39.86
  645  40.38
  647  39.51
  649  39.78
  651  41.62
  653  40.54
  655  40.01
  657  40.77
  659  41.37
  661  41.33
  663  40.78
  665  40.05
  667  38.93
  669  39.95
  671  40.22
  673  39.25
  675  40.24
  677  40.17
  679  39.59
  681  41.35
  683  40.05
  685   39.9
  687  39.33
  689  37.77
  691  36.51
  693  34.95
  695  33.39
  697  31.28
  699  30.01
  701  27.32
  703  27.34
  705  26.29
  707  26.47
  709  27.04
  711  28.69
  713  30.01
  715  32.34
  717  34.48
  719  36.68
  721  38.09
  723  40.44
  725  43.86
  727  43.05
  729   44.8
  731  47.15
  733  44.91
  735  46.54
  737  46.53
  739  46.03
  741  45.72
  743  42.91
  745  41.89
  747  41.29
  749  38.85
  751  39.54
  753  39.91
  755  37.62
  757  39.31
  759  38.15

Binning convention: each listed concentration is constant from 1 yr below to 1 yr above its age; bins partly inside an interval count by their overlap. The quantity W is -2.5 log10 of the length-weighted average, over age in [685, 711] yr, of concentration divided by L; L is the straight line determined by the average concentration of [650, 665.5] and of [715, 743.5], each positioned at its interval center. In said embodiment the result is 0.30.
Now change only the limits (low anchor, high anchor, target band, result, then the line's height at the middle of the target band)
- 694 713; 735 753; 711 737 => -0.11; 35.9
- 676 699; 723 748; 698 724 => 0.29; 40.8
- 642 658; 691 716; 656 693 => -0.12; 35.5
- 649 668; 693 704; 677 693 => -0.16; 33.8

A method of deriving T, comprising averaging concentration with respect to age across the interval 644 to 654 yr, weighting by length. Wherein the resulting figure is 40.4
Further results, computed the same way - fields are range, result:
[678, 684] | 40.3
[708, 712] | 27.9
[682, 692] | 38.7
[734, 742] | 46.2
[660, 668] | 40.3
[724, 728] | 43.5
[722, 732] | 43.9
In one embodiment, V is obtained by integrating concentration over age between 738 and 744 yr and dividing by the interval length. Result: 44.9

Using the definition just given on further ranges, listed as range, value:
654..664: 40.9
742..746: 42.4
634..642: 40.3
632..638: 40.1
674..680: 40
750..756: 39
